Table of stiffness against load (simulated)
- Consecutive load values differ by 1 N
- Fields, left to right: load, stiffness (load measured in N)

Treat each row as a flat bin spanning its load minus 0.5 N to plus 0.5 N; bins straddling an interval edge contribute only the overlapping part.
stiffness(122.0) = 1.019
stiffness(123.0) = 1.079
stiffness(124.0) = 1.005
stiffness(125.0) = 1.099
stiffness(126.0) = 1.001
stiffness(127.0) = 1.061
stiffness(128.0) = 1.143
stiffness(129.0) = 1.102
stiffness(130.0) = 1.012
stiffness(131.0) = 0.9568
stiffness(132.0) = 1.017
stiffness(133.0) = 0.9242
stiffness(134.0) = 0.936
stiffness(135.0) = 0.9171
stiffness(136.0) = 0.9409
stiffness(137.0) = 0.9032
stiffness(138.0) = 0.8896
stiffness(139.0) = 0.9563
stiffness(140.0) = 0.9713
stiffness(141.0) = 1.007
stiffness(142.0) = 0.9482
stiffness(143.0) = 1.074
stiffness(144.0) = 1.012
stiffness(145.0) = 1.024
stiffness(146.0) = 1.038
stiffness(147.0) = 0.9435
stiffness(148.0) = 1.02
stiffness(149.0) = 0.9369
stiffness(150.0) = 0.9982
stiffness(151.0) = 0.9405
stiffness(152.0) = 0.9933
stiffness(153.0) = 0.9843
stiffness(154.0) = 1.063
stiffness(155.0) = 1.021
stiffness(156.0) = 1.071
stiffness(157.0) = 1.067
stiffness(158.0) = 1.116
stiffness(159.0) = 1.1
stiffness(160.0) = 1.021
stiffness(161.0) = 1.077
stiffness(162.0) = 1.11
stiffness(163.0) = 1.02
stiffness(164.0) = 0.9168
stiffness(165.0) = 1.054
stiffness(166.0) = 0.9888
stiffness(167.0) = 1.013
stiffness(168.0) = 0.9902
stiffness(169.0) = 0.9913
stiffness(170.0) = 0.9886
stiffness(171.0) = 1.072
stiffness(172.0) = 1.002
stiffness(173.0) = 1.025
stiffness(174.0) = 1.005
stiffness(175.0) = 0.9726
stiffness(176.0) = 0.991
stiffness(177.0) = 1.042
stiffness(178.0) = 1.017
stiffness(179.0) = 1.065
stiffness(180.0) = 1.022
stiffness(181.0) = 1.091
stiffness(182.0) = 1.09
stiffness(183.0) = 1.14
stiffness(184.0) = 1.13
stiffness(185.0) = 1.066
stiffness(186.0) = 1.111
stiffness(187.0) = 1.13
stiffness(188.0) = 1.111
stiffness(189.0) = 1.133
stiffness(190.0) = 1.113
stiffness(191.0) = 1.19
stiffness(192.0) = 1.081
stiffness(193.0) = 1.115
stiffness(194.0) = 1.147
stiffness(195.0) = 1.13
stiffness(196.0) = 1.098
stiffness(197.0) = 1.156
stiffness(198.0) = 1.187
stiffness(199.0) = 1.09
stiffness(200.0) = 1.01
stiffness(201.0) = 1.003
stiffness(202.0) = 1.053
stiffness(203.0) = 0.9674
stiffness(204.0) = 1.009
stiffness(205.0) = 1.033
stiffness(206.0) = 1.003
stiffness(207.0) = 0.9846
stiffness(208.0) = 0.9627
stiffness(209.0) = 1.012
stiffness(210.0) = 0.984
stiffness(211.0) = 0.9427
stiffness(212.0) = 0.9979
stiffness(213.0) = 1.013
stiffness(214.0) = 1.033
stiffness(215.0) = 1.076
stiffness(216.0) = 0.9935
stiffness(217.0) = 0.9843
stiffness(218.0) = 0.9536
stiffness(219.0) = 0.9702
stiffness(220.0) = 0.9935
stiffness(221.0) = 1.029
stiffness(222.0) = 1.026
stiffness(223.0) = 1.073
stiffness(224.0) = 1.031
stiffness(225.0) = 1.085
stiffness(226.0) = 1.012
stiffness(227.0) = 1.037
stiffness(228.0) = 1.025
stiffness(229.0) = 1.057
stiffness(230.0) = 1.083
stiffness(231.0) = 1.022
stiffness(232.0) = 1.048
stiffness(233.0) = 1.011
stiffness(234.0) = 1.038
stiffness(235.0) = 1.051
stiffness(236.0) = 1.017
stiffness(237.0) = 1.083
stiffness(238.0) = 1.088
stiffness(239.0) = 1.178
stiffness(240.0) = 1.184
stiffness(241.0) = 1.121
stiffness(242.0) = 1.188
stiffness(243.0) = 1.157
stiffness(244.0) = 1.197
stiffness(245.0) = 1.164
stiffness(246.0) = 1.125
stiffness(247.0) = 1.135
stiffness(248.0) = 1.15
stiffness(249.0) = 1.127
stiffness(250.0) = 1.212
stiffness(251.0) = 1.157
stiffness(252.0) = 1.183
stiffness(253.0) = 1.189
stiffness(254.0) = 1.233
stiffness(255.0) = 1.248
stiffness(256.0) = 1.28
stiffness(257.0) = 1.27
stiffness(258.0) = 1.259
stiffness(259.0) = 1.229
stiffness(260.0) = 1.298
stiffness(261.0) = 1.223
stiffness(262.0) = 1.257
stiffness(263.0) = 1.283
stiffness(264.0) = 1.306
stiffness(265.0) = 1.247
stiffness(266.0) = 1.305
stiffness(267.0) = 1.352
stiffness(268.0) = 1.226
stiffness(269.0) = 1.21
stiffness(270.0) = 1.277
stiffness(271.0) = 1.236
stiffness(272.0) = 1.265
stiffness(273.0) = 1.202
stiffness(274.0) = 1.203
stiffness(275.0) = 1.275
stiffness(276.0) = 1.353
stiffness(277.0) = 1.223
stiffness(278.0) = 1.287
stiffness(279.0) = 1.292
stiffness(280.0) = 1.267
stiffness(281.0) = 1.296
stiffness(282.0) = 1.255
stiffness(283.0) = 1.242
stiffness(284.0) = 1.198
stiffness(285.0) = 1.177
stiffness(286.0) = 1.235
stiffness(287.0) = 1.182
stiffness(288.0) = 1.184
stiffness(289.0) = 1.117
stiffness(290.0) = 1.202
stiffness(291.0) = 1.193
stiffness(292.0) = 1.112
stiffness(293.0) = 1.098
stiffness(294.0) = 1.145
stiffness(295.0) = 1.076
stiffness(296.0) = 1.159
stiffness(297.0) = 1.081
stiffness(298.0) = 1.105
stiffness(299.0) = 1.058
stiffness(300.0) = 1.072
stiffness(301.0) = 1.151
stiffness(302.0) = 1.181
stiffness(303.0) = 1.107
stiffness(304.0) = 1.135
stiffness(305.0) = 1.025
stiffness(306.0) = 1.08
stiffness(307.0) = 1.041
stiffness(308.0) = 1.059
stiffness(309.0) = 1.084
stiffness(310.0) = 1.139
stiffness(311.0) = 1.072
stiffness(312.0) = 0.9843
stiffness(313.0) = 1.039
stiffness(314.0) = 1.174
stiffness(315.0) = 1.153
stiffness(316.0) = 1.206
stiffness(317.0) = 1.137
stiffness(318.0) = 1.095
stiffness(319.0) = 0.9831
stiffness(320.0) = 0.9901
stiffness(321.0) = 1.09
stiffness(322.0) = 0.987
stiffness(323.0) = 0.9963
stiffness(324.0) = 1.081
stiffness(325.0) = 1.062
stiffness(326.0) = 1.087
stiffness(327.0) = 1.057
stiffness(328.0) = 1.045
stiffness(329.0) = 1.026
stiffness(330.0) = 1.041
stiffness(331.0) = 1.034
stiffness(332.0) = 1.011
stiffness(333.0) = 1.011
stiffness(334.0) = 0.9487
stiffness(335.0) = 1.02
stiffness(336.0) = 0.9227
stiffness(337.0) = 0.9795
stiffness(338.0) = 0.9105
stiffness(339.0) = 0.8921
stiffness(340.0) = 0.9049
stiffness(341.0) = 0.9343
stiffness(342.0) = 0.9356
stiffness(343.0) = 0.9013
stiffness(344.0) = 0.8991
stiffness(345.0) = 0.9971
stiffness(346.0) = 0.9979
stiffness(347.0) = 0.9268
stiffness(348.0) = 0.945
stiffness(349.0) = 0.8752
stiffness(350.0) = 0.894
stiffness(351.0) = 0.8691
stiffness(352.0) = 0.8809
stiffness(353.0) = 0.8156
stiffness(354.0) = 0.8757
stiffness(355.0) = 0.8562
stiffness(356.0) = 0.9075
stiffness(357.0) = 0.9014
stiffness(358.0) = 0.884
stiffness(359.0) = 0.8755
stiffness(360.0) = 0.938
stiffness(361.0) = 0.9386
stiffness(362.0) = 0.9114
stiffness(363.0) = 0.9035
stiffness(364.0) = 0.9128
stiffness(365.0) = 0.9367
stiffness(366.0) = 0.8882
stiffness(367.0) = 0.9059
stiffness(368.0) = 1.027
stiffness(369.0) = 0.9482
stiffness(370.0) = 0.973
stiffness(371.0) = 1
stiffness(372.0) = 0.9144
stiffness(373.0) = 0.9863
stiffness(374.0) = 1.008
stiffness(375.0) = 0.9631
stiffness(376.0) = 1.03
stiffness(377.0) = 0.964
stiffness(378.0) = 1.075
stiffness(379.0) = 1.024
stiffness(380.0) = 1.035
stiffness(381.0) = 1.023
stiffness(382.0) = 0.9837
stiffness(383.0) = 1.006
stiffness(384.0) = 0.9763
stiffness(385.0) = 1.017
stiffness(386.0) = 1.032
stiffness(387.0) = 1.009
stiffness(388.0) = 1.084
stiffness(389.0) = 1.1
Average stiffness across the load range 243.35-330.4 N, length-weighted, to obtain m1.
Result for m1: 1.16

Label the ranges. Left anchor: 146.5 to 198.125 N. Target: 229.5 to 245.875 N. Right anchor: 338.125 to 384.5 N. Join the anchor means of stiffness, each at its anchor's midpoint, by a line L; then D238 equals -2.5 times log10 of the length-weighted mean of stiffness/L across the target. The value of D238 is -0.090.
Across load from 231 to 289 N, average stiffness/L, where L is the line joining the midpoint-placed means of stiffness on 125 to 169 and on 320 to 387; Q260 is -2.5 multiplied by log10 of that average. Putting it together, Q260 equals -0.22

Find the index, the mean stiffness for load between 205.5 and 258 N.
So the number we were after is 1.08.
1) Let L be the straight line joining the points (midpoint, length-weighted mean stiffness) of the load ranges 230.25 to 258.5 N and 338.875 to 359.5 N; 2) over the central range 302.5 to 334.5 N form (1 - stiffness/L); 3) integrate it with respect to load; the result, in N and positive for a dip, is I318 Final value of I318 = -2.9 N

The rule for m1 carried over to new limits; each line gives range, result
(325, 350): 0.971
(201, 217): 1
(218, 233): 1.03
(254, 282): 1.26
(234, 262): 1.17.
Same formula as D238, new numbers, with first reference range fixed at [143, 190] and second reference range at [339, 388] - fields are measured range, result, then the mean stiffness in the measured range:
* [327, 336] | -0.06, 1.01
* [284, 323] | -0.14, 1.11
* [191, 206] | -0.06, 1.08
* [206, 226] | 0.01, 1.01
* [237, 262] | -0.19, 1.19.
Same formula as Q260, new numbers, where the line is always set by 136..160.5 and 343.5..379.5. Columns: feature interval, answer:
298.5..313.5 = -0.138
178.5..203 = -0.115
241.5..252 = -0.195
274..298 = -0.244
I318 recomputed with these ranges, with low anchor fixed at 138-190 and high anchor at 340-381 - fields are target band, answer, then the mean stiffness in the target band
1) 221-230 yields -0.38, 1.04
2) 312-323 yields -1.36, 1.08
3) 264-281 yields -4.97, 1.27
